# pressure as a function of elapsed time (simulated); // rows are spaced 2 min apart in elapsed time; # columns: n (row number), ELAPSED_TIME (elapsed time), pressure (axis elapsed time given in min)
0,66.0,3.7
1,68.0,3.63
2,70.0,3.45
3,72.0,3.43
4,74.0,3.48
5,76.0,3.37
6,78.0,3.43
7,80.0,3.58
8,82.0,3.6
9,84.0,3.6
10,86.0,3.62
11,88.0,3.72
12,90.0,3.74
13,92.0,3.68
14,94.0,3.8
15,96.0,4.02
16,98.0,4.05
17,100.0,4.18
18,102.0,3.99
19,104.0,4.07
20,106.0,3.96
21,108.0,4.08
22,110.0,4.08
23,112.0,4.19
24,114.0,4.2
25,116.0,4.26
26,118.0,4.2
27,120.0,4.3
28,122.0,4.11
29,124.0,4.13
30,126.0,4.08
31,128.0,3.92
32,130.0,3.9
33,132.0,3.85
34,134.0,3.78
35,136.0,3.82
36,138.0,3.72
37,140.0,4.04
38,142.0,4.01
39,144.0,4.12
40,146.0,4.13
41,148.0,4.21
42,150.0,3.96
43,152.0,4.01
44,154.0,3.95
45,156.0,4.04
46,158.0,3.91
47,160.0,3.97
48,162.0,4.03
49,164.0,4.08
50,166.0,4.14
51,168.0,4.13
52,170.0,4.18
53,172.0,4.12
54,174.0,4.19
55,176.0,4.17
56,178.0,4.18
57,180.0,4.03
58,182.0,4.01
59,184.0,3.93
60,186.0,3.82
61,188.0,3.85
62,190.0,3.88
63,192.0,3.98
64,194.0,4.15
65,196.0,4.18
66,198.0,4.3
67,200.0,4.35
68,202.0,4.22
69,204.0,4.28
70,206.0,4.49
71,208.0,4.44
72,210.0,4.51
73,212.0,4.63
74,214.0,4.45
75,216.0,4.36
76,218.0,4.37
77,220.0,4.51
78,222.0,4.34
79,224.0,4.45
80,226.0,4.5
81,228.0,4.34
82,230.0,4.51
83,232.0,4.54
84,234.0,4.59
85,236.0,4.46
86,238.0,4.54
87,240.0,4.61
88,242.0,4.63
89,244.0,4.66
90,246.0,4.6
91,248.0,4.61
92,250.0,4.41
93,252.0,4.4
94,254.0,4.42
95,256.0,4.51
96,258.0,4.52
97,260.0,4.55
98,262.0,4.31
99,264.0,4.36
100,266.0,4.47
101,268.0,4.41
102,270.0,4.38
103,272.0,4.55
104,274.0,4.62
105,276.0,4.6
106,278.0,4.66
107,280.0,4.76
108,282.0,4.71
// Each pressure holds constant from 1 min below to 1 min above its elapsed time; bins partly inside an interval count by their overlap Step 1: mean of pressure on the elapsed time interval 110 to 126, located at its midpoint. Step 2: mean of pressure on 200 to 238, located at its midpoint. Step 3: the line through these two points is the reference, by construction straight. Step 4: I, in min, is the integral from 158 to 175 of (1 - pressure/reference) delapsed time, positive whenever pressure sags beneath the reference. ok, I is 0.8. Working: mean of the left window 4.18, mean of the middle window 4.09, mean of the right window 4.44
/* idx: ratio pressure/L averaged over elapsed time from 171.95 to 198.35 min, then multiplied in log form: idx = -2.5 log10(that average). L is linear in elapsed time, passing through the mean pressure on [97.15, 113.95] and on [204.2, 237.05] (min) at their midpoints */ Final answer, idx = 0.08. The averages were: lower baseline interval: 4.08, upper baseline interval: 4.46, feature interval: 4.05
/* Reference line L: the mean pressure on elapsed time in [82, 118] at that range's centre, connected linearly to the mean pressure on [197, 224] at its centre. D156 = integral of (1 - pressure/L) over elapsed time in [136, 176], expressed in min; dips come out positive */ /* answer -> 1.3 min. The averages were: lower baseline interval 3.95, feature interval 4.05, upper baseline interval 4.41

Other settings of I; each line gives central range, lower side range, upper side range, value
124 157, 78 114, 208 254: 0.8 min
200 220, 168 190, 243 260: -0.8 min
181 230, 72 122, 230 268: 0.7 min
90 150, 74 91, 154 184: -3.7 min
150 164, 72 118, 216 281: 0.4 min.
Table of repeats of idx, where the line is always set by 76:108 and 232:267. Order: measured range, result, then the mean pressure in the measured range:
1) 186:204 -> 0.04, 4.11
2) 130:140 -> 0.05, 3.83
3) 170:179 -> 0.00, 4.17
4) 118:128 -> -0.05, 4.14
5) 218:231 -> -0.01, 4.44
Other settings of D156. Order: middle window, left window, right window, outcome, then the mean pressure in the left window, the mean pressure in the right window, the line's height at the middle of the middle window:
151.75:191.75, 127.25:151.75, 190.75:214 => 1.1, 3.96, 4.32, 4.14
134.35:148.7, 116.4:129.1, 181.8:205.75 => 0.4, 4.13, 4.09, 4.12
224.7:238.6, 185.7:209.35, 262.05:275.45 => -0.6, 4.18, 4.46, 4.31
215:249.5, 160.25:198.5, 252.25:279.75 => -1.4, 4.07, 4.49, 4.33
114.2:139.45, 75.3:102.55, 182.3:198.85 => -1.1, 3.74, 4.01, 3.84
